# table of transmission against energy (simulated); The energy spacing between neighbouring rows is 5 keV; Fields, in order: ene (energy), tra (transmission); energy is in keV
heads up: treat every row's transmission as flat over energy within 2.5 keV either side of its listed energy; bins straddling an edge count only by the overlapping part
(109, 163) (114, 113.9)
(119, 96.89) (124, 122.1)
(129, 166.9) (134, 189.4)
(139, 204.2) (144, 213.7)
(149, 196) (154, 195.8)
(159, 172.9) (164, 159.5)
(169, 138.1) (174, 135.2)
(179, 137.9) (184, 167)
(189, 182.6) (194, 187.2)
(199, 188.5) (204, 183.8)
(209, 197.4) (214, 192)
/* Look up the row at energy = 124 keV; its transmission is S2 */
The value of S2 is 122.1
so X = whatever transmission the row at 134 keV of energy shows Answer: 189.4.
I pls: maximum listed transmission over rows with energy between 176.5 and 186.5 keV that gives 167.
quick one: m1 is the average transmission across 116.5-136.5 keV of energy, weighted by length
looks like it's 144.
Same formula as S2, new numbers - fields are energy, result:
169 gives 138.1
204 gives 183.8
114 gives 113.9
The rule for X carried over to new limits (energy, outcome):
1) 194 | 187.2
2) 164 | 159.5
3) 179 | 137.9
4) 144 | 213.7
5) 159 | 172.9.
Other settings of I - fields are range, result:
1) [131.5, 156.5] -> 213.7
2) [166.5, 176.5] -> 138.1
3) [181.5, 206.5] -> 188.5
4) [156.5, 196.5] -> 187.2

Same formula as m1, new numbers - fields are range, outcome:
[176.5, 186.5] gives 152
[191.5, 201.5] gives 188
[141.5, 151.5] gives 205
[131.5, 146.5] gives 202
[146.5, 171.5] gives 172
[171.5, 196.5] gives 162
